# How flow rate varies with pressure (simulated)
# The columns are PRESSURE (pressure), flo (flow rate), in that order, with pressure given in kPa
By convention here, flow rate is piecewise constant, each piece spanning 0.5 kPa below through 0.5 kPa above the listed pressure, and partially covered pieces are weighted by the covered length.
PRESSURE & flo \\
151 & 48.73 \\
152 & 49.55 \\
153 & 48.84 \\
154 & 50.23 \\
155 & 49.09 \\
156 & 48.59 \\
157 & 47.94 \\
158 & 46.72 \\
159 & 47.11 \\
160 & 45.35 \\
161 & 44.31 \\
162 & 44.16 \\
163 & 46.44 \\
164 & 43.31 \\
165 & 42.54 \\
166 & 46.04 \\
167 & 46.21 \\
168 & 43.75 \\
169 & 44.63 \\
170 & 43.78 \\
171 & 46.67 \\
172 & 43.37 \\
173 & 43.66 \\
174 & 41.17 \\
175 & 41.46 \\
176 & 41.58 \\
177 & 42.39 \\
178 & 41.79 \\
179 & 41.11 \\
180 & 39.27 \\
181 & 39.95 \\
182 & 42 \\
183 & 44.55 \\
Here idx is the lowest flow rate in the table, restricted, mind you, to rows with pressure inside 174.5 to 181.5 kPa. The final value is 39.27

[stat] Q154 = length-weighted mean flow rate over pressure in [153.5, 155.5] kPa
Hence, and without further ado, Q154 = 49.7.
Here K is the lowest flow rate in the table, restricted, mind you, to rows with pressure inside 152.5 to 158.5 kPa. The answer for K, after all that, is 46.72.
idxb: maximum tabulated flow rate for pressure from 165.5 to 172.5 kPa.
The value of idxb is 46.67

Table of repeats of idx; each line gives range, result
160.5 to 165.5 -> 42.54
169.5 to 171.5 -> 43.78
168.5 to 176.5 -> 41.17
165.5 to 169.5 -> 43.75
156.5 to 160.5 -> 45.35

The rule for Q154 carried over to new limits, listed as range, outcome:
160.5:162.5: 44.2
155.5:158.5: 47.8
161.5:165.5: 44.1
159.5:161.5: 44.8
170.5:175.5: 43.3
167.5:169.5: 44.2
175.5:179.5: 41.7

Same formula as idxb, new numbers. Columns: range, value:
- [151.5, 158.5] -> 50.23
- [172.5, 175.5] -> 43.66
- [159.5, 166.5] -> 46.44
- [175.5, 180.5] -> 42.39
